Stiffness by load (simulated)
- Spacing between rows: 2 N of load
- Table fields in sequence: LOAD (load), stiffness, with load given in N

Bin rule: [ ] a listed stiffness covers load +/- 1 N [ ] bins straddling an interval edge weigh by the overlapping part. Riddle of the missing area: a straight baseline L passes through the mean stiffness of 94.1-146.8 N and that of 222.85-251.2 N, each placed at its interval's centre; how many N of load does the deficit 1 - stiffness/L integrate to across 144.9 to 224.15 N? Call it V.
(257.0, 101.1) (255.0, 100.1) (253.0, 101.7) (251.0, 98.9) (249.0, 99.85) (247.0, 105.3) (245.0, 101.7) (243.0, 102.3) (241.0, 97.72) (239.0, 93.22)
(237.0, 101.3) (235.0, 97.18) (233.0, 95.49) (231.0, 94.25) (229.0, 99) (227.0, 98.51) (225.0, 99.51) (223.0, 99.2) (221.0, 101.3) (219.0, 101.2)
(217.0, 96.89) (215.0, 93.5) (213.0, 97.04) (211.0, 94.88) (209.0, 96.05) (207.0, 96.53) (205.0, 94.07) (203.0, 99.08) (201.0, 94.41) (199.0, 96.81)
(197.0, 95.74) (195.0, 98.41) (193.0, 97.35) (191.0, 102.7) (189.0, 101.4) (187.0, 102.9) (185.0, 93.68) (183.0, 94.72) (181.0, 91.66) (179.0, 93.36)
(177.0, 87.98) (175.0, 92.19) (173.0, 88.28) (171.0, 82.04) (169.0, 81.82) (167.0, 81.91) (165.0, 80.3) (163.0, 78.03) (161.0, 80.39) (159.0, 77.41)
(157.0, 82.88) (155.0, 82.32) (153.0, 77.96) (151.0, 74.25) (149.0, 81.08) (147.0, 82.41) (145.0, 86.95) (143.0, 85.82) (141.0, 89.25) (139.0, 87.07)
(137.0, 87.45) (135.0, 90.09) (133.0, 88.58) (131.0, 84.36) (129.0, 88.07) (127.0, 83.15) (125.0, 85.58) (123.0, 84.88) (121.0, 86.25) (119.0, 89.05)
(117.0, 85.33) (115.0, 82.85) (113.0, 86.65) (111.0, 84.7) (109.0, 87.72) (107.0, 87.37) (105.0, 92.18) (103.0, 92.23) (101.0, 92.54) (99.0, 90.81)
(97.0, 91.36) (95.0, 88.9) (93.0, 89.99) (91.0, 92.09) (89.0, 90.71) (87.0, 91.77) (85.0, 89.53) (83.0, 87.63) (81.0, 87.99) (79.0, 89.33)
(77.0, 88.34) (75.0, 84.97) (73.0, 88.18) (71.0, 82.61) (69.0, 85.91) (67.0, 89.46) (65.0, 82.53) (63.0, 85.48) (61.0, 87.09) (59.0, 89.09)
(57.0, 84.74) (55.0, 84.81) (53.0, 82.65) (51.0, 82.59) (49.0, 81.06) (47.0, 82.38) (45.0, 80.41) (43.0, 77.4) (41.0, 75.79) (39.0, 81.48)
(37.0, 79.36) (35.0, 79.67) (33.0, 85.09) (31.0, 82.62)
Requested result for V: 2.6 N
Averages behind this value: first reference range 87.6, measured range 90.8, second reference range 98.9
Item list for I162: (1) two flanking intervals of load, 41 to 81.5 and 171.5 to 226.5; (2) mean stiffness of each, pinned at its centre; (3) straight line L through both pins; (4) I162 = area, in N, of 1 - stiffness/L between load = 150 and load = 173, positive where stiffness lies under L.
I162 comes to 3.2 N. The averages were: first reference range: 84.6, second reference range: 96.2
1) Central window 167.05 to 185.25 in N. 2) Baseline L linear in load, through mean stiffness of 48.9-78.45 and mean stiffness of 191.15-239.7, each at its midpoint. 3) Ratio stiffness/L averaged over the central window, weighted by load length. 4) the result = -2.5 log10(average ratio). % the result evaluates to 0.06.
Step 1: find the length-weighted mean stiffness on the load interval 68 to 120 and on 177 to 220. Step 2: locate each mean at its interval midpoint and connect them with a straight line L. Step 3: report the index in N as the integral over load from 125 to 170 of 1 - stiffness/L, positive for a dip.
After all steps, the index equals 4.5 N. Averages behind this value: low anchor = 88.5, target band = 83.3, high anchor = 96.6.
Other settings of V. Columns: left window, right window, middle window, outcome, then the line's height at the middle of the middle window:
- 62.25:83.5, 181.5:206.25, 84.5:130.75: 0.68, 89.7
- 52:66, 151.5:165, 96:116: -1.52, 82.6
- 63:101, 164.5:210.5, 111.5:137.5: 1.20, 90.4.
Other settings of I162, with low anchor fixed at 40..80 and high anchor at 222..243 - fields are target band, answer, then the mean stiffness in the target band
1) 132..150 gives 0.81 N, 86.5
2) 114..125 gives 0.40 N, 85.7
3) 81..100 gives -0.78 N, 90.2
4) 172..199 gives -0.39 N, 95.5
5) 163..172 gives 1.12 N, 81.1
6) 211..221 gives -0.09 N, 97.3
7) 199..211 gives -0.05 N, 96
